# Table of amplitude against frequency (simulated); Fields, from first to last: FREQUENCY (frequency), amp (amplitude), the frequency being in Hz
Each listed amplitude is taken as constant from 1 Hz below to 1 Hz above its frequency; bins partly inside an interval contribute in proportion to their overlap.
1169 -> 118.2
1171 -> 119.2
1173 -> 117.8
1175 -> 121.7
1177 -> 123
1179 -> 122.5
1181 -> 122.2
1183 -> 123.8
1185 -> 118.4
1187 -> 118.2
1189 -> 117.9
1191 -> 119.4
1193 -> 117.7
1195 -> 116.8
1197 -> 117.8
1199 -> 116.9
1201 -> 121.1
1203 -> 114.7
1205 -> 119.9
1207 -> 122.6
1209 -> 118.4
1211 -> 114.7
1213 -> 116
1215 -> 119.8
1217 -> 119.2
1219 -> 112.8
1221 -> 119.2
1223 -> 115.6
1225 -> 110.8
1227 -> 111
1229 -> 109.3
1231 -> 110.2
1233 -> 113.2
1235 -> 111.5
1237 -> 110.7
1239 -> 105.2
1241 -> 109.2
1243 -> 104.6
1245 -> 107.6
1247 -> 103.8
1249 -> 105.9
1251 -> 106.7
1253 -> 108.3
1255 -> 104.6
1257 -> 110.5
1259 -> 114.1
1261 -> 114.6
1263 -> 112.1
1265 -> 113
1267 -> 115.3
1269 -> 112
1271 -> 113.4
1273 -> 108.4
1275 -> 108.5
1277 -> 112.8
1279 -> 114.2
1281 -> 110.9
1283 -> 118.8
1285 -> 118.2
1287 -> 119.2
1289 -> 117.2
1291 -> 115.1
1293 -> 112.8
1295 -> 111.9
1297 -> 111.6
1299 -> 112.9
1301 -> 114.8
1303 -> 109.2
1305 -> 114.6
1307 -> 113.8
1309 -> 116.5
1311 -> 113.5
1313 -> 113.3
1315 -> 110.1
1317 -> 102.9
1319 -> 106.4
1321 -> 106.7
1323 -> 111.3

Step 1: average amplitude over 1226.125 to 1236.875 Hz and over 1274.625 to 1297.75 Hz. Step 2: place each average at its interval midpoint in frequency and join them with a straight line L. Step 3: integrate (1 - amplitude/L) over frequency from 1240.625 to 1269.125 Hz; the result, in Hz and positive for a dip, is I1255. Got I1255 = 0.78 Hz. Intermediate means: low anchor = 111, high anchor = 114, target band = 109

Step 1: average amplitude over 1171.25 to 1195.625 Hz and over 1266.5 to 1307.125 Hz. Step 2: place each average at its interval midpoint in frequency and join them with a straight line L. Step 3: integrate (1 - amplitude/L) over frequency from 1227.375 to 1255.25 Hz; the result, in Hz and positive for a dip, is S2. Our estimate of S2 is 2.0 Hz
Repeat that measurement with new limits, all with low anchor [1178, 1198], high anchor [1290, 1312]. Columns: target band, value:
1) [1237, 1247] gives 0.84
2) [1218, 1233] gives 0.60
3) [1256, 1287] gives 0.44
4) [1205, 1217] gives -0.03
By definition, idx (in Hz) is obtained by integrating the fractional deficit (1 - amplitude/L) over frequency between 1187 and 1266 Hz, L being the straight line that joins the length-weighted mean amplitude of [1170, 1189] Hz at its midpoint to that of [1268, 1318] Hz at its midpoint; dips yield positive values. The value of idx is 2.8 Hz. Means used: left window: 121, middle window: 113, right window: 113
